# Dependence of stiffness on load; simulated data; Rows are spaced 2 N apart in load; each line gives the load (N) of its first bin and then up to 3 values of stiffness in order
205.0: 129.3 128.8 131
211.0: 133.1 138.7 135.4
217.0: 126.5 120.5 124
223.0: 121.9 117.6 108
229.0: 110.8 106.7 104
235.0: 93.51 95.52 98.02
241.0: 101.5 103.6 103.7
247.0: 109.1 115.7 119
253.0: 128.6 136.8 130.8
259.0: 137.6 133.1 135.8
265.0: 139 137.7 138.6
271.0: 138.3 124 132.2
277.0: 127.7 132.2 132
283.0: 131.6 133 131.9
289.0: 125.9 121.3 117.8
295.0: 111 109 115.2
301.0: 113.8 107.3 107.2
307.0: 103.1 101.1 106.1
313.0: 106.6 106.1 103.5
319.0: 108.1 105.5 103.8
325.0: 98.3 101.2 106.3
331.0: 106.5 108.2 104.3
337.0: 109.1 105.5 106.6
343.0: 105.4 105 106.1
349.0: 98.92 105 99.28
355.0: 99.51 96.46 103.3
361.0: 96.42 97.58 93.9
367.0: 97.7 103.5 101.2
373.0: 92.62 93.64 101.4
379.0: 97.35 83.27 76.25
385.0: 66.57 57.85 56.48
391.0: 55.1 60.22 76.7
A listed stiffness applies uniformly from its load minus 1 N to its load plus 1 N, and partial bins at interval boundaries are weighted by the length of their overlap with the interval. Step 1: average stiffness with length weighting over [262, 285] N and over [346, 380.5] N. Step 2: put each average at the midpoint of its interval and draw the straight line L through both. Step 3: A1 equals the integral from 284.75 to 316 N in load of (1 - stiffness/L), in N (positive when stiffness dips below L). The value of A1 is 2.59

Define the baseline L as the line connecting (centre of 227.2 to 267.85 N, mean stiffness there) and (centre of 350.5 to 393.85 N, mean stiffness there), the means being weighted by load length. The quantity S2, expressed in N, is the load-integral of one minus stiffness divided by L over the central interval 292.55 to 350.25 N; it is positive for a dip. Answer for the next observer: -3.9 N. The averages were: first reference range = 117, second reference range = 87.8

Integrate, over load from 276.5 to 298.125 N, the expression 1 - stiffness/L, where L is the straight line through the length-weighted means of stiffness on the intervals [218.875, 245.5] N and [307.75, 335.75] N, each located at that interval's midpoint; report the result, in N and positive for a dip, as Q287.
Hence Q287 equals -3.9 N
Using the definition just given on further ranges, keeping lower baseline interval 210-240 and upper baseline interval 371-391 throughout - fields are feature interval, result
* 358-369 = -1.8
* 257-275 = -4.9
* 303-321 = -1.8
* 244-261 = -2.2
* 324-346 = -3.5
